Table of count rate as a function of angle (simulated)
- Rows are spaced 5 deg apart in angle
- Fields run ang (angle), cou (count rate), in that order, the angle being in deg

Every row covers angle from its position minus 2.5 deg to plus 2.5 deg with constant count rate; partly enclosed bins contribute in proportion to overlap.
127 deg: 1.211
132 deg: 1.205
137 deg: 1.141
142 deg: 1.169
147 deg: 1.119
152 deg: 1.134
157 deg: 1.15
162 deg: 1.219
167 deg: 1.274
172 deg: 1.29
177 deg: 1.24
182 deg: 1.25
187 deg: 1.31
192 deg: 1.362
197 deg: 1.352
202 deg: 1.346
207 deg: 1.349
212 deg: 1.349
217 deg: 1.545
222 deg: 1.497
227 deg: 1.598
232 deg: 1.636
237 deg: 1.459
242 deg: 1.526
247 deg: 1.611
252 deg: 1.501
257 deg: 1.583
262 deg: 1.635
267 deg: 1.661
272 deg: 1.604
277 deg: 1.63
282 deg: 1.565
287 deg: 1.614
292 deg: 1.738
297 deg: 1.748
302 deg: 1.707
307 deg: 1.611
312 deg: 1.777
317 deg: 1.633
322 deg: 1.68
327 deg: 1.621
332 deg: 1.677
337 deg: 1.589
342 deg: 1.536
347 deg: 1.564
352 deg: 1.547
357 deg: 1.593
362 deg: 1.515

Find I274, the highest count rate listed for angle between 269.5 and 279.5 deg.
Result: 1.63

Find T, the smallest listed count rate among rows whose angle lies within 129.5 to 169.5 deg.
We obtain 1.119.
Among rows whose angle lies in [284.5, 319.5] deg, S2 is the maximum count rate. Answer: 1.777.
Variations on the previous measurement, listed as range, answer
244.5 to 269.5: 1.661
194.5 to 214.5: 1.352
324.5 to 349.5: 1.677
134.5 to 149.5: 1.169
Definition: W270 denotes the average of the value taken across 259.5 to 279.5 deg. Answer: 1.63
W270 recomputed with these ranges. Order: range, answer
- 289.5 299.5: 1.74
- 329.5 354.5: 1.58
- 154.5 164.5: 1.18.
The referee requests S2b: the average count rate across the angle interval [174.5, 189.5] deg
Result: 1.27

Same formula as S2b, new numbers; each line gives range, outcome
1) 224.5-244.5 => 1.55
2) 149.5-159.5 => 1.14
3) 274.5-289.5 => 1.6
